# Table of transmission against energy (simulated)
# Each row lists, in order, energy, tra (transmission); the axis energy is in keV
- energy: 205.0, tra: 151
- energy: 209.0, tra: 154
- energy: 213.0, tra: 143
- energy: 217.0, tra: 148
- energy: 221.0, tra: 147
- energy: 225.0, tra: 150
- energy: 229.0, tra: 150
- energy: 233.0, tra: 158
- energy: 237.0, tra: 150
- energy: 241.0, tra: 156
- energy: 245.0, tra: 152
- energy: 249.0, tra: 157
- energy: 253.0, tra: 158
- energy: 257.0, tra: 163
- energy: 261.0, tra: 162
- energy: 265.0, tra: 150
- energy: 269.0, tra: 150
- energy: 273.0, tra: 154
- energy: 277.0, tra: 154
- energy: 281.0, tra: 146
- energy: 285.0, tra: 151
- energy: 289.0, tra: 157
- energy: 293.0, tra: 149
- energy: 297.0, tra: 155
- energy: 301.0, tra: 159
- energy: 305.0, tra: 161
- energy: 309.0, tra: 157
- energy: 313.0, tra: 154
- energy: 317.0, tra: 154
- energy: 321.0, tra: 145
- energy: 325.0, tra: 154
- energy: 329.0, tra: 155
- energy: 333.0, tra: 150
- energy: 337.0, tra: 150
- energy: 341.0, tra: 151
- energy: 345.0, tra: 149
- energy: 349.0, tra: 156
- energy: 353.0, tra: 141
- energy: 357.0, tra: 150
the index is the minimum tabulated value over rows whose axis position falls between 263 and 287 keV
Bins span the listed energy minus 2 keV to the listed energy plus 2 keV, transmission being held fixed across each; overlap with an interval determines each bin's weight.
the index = 146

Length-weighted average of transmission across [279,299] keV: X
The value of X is 152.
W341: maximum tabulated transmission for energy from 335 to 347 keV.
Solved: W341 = 151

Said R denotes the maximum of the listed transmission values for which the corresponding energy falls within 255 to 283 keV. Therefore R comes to 163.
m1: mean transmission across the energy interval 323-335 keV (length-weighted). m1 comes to 153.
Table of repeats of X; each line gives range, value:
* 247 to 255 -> 158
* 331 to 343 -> 150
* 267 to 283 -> 151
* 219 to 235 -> 151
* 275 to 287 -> 150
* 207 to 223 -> 148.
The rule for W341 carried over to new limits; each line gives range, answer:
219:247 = 158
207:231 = 154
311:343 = 155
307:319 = 157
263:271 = 150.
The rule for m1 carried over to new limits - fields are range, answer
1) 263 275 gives 151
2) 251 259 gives 160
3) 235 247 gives 153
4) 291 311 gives 156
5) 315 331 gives 152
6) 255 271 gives 156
